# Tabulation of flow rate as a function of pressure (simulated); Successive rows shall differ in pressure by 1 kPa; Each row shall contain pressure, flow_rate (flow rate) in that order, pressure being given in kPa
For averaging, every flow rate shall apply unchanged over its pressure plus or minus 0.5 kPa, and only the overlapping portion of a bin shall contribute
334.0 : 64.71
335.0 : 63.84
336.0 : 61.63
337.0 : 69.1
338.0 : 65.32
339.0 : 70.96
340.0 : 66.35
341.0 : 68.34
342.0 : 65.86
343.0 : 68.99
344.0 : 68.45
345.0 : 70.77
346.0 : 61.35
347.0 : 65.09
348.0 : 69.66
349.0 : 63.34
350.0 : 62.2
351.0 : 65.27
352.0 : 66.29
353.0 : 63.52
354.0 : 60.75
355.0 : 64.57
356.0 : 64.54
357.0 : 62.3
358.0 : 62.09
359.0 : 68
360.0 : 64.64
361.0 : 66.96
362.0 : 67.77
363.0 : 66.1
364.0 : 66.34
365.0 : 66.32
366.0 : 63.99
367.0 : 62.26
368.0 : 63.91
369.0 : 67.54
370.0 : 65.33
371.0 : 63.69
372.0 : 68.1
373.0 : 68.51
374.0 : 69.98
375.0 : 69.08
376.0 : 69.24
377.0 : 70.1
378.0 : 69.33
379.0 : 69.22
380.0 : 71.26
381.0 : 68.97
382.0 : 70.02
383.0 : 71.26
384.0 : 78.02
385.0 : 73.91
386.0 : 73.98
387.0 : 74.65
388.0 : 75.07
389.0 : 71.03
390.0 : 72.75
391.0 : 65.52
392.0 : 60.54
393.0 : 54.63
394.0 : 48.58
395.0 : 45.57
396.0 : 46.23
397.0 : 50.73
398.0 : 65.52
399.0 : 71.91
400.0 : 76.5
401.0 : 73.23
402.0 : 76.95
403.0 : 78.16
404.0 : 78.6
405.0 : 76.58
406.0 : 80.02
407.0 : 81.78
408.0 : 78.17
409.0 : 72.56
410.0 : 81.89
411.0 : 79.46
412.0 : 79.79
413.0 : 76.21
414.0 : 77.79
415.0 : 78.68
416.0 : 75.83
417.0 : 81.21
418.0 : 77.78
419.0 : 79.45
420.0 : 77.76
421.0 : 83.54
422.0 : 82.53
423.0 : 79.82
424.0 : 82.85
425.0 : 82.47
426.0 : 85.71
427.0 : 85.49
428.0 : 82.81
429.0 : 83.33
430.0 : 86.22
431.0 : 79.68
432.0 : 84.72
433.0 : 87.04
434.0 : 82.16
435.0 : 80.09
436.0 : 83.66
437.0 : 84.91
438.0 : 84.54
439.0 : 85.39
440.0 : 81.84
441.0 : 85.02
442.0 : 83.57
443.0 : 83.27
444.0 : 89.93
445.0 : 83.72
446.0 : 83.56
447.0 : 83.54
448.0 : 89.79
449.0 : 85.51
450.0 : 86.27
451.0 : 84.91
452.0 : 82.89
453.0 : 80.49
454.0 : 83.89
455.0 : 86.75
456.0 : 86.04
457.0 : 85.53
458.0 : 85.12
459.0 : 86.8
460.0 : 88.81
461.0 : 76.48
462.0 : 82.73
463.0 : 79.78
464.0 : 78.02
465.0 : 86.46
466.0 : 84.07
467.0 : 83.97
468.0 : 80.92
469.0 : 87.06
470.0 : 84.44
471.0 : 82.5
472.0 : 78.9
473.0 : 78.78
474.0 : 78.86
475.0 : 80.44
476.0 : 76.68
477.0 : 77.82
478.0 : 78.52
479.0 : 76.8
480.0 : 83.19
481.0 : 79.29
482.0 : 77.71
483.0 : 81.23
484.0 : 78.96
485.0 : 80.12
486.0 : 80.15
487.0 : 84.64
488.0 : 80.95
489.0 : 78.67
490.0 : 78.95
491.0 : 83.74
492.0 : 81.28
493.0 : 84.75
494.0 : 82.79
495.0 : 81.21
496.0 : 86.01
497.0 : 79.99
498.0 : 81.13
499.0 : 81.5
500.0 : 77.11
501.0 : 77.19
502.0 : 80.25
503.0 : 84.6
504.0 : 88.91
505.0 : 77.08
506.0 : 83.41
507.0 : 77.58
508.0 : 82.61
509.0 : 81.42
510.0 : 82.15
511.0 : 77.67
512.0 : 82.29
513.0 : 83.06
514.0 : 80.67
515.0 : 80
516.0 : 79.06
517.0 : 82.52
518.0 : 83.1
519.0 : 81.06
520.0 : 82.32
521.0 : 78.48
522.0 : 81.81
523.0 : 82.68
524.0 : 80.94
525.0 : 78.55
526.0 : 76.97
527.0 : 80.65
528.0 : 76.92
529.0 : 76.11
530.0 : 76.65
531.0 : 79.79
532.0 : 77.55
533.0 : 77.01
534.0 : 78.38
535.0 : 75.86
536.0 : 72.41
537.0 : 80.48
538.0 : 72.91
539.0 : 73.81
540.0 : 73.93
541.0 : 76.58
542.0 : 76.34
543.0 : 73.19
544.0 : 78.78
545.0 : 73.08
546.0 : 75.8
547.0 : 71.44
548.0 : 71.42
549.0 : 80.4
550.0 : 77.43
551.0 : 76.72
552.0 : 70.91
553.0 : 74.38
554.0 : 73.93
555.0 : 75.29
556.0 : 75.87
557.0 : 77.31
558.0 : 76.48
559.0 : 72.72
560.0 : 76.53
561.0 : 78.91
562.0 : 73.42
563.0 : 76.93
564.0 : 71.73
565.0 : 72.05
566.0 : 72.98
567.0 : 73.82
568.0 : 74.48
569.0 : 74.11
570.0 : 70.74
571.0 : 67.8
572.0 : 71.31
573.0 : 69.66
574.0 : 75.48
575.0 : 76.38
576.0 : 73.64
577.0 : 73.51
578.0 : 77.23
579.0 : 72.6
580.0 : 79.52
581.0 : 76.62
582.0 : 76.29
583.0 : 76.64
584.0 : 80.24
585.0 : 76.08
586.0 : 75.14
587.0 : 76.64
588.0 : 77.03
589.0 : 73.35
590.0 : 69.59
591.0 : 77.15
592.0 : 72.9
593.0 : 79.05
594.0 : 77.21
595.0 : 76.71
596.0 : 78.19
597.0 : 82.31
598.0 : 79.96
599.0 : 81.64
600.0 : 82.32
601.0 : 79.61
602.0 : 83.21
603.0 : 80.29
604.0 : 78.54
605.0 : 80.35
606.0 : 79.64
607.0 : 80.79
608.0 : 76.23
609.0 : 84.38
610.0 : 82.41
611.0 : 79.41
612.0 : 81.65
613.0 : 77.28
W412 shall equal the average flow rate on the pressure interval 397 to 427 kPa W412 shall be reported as 78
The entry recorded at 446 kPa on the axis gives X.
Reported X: 83.56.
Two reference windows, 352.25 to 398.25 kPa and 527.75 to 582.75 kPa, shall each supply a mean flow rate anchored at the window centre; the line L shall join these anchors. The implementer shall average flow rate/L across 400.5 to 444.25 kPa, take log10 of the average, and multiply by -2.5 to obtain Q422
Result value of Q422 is -0.189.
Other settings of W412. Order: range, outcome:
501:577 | 77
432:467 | 84.2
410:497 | 82.3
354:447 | 73.7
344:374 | 65.3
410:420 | 78.6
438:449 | 85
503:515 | 81.6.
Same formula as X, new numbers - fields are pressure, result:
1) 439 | 85.39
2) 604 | 78.54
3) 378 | 69.33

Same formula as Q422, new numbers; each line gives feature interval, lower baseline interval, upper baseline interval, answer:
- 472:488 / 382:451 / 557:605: -0.038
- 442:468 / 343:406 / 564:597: -0.200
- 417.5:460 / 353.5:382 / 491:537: -0.147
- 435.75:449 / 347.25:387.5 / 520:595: -0.200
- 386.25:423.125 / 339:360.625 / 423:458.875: 0.064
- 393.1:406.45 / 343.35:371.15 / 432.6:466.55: 0.118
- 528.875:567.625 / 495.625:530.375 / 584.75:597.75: 0.047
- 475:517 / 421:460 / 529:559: -0.016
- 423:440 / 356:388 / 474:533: -0.137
